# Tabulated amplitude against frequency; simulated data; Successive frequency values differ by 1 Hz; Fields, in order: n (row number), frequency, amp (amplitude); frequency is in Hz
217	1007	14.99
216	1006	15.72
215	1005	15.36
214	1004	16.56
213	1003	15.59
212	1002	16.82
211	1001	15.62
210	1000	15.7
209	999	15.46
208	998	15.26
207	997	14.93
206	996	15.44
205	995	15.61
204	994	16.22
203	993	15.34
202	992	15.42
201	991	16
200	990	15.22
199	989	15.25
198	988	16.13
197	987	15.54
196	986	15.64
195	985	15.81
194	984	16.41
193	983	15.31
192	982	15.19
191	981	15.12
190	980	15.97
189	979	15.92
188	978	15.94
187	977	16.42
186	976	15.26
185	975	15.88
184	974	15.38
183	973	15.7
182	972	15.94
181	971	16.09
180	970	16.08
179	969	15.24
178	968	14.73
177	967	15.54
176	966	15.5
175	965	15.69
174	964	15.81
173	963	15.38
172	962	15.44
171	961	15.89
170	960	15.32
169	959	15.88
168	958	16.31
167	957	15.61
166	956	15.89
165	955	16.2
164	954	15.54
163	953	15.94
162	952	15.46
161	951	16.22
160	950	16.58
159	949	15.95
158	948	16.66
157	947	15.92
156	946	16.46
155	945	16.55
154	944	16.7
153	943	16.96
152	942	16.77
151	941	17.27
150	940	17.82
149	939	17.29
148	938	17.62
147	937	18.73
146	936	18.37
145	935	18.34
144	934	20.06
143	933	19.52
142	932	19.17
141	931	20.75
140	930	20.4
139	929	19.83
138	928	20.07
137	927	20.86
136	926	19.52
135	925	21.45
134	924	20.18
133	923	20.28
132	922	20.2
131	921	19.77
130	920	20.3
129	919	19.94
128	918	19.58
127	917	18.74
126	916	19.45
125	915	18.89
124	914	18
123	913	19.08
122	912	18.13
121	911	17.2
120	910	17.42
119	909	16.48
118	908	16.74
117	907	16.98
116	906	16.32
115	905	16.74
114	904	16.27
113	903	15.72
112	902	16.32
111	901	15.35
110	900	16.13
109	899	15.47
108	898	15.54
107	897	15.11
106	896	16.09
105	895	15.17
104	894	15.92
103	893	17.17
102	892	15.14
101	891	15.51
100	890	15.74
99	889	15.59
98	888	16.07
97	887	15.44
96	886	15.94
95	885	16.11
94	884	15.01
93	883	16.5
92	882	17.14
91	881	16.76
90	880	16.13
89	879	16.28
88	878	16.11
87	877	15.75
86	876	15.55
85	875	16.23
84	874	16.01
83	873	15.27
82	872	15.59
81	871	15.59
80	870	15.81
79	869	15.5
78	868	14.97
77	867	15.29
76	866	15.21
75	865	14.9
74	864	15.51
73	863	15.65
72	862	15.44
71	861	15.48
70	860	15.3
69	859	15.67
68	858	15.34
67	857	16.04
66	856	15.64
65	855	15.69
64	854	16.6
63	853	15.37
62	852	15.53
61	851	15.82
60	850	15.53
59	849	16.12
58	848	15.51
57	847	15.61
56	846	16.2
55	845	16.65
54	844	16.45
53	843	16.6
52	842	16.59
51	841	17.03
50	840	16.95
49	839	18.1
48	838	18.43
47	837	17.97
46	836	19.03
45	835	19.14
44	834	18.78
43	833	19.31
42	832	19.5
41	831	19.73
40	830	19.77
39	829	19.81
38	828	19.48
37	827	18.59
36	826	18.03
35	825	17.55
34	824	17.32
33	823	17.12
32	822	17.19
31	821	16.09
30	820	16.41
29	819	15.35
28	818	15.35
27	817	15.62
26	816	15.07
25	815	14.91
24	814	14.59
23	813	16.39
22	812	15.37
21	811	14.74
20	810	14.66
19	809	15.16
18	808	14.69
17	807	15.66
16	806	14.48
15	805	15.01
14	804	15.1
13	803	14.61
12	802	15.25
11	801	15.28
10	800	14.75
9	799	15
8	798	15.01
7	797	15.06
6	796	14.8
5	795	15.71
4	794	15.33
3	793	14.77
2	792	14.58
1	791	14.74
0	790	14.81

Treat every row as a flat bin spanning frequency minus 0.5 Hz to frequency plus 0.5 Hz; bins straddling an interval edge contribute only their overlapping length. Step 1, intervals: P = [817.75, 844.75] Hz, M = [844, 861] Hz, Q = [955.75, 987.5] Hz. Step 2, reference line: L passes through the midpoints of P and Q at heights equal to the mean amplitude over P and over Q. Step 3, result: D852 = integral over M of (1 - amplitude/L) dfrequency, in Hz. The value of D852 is 1.7 Hz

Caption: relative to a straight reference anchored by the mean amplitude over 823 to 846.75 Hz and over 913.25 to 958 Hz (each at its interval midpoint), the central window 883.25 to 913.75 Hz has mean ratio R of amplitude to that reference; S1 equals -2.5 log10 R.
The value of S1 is 0.12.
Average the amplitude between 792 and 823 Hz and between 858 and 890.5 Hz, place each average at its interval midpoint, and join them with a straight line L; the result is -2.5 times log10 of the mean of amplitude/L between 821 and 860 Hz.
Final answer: -0.11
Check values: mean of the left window 15.3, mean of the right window 15.7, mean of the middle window 17.2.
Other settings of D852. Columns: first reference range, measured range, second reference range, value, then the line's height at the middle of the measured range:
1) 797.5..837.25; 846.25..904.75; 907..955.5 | 5.6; 17.4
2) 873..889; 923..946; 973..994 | -4.3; 15.8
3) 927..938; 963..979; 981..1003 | 1.2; 17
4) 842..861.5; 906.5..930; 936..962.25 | -4.1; 16.3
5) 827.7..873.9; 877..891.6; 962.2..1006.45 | 0.3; 16.4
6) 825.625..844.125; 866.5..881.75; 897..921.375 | 1.8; 17.9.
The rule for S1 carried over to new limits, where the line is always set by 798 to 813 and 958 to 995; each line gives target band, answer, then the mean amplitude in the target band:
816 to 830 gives -0.14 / 17.2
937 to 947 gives -0.10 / 17.1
